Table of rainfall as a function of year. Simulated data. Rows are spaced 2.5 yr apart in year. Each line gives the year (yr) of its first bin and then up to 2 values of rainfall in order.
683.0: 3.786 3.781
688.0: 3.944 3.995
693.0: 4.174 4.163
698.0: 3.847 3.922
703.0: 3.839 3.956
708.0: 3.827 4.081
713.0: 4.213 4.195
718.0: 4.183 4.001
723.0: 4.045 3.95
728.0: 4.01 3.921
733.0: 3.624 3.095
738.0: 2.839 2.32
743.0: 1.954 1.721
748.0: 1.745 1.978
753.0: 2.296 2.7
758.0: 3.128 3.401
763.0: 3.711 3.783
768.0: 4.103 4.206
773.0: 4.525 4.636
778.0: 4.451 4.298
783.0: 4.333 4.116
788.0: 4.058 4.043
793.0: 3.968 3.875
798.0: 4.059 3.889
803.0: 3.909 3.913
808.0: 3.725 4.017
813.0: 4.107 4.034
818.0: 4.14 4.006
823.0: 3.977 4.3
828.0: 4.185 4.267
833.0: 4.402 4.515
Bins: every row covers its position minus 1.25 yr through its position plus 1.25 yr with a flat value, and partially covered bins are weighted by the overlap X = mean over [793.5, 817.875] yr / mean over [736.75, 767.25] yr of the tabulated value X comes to 1.49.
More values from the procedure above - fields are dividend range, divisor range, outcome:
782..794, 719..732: 1.03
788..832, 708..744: 1.11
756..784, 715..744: 1.14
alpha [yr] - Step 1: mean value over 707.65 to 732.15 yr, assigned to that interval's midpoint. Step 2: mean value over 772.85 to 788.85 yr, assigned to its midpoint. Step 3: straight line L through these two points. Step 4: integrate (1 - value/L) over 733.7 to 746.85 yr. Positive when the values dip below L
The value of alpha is 5.42 yr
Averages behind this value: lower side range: 4.04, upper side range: 4.34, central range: 2.43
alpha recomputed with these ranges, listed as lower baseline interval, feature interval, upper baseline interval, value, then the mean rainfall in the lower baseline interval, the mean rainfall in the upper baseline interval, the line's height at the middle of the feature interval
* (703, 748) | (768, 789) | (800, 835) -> -2.7 yr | 3.48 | 4.08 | 3.83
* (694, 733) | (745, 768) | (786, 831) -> 6.8 yr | 4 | 4.02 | 4.01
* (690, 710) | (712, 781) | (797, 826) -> 9.1 yr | 3.97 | 4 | 3.98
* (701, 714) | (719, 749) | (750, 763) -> 2.5 yr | 3.98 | 2.84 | 3.36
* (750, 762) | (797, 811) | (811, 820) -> -0.3 yr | 2.77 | 4.08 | 3.83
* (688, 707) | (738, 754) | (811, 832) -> 7.8 yr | 3.98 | 4.13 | 4.04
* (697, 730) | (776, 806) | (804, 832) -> -0.3 yr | 4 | 4.06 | 4.05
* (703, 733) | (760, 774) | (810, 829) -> 0.3 yr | 4.01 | 4.1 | 4.05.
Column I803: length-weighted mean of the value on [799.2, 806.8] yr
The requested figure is 3.9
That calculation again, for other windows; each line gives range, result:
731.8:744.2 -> 2.77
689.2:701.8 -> 4.02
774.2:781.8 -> 4.46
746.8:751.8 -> 1.87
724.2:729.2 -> 3.98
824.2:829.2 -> 4.24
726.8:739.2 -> 3.5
